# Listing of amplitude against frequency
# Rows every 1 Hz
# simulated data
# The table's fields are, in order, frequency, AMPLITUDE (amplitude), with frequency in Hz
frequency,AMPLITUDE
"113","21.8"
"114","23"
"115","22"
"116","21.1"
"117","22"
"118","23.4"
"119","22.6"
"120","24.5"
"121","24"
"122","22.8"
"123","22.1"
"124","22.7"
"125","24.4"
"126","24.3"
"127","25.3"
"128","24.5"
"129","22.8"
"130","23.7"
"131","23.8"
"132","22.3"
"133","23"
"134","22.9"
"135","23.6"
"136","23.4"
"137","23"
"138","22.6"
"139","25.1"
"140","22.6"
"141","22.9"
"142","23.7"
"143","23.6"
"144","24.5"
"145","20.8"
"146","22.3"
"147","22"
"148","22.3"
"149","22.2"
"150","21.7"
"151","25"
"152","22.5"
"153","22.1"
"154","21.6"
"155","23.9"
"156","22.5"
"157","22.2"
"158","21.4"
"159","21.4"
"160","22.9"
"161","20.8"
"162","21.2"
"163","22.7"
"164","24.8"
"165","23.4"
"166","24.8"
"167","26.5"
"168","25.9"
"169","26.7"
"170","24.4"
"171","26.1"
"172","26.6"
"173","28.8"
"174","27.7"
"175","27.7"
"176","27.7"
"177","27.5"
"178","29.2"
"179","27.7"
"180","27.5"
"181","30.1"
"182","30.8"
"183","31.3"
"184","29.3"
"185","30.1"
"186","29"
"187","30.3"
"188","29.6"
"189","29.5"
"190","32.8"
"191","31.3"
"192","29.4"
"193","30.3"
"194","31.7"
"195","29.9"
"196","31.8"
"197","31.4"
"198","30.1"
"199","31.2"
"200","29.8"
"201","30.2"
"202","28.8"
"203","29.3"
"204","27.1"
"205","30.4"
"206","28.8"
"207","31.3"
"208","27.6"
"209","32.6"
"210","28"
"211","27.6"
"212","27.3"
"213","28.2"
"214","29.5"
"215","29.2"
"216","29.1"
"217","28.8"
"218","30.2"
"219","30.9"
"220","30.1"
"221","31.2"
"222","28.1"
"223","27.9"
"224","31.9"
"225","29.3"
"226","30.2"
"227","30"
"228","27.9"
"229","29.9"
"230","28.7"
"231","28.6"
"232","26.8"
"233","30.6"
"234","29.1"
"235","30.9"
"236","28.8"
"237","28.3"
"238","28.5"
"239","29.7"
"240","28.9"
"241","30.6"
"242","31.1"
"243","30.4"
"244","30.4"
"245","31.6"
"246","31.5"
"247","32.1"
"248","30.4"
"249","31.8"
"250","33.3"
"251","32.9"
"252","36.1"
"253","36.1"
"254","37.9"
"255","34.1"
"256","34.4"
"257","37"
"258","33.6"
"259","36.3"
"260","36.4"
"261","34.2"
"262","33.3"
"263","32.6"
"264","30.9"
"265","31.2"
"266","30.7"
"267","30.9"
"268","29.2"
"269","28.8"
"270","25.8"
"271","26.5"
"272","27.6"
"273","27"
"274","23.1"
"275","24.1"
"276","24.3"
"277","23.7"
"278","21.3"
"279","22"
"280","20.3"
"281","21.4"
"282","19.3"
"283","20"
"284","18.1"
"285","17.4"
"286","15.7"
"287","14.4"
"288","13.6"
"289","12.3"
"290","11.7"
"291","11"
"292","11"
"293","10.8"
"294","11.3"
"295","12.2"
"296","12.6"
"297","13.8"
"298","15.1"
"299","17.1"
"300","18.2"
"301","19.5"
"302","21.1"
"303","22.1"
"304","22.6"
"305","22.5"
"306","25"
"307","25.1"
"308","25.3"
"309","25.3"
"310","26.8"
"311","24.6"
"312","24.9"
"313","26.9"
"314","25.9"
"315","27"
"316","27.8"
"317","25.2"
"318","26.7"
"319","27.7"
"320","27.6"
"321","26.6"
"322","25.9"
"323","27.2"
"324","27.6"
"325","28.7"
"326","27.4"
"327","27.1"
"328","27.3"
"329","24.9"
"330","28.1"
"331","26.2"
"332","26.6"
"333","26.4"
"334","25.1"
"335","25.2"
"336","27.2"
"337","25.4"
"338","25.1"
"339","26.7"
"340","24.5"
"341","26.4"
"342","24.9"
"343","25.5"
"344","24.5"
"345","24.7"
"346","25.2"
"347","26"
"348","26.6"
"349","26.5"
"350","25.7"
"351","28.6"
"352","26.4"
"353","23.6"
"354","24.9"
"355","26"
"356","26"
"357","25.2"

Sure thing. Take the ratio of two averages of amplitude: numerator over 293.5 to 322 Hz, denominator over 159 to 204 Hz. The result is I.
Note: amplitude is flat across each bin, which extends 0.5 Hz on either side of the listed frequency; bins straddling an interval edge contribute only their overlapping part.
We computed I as 0.8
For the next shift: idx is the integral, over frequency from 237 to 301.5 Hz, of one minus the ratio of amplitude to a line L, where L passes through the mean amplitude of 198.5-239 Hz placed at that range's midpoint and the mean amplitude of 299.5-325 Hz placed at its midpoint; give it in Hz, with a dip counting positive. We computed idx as 4.54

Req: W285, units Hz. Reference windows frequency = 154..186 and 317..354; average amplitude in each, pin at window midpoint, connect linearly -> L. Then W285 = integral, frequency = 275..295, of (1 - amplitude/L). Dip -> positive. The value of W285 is 7.1 Hz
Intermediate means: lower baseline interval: 25.9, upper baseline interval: 26.2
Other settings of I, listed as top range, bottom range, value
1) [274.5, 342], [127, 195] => 0.88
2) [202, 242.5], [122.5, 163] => 1.28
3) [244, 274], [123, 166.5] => 1.39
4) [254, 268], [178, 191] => 1.12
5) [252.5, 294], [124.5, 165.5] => 1.09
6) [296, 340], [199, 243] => 0.84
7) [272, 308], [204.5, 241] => 0.63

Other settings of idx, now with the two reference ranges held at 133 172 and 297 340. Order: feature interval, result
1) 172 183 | -2.3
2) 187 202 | -4.4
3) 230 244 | -3.1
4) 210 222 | -2.6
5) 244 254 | -3.6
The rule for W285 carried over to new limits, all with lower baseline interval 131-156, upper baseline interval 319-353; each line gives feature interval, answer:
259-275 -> -3.1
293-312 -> 4.3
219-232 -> -2.7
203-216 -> -2.7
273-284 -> 1.4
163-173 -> -0.9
